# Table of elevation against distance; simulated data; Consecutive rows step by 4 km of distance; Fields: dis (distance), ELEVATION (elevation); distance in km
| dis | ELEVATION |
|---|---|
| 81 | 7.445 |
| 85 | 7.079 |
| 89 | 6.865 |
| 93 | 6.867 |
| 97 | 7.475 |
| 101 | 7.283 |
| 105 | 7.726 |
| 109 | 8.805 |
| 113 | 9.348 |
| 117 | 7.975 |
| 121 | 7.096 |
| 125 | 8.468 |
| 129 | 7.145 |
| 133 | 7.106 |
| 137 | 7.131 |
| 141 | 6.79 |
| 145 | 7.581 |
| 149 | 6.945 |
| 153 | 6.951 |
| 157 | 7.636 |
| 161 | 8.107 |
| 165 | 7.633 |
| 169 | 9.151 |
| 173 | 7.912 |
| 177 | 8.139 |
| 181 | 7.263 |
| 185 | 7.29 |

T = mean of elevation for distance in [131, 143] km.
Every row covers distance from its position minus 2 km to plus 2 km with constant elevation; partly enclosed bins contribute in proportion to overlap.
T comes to 7.01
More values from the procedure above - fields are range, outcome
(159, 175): 8.2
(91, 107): 7.34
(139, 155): 7.07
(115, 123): 7.54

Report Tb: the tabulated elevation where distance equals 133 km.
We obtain 7.106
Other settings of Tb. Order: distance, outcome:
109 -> 8.805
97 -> 7.475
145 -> 7.581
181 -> 7.263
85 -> 7.079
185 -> 7.29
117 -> 7.975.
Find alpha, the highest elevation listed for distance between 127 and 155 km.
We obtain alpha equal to 7.581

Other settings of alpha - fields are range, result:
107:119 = 9.348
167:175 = 9.151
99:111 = 8.805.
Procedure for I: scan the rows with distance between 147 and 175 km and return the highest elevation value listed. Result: 9.151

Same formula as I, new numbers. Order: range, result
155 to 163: 8.107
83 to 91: 7.079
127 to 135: 7.145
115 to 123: 7.975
